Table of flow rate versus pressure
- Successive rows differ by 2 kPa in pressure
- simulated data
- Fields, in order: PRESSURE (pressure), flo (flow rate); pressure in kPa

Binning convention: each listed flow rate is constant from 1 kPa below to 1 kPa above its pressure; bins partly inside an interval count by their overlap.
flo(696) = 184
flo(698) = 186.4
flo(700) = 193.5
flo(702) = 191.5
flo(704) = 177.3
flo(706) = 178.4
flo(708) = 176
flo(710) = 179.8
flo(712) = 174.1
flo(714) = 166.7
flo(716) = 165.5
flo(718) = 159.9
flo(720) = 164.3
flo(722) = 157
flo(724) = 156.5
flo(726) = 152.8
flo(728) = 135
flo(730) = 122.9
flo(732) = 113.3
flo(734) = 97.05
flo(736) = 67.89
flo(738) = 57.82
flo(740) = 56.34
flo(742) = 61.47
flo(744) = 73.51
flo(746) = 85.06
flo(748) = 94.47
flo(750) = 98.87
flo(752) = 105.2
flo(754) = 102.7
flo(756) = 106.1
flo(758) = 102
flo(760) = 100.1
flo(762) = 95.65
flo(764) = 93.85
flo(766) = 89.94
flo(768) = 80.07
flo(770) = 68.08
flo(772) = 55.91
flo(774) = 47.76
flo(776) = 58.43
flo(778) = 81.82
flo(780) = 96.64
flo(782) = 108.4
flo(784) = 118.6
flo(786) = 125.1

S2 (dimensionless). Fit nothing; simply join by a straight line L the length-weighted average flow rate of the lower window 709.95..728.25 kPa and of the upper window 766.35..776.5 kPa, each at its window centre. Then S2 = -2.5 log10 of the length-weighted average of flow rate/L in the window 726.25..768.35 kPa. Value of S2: 0.12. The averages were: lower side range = 161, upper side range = 64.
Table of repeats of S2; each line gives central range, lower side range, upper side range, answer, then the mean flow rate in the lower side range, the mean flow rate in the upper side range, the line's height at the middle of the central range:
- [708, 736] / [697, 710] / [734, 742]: -0.235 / 184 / 65.3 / 120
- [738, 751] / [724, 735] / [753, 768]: 0.410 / 127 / 97.4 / 113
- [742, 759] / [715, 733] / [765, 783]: 0.157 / 147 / 76.3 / 110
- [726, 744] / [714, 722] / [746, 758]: 0.412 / 163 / 100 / 132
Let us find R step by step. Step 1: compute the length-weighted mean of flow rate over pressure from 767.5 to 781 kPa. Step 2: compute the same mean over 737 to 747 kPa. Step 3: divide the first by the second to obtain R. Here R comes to 1.0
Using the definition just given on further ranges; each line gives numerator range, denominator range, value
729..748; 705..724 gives 0.49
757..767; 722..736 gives 0.76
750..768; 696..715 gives 0.54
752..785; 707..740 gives 0.64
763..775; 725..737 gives 0.63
